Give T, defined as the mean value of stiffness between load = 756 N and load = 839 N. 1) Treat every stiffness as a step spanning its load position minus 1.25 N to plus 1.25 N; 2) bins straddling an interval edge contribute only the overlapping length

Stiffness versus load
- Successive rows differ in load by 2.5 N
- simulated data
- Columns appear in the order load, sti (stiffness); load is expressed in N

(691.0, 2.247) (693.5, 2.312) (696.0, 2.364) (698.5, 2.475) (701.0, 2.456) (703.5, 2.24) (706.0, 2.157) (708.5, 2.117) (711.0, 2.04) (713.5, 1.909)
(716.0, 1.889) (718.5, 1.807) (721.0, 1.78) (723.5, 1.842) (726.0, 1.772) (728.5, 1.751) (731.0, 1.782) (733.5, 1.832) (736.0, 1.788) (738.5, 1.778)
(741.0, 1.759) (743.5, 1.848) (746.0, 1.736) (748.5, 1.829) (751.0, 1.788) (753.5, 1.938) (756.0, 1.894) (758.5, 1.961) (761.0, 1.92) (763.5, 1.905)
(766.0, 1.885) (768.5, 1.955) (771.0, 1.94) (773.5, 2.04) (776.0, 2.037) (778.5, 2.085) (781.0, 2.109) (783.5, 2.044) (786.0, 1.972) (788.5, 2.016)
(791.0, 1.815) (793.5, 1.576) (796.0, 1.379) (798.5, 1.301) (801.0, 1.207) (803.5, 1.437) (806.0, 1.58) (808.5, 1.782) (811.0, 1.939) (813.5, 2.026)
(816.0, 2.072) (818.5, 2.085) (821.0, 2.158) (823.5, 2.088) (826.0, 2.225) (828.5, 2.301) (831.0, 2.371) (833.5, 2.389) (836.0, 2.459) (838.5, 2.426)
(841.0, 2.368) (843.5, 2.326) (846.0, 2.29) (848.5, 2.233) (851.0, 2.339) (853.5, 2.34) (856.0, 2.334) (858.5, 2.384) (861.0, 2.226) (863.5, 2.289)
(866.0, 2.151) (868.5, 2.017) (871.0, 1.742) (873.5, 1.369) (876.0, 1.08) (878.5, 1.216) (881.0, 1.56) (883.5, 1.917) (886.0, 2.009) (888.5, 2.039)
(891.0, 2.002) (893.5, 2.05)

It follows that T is 1.95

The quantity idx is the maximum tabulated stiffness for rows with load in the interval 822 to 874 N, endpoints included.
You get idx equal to 2.459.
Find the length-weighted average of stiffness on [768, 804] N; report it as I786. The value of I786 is 1.8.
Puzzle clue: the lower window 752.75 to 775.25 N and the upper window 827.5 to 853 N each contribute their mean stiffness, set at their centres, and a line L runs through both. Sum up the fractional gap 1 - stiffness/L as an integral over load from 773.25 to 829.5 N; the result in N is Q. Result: 6.9 N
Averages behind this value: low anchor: 1.94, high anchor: 2.35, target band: 1.88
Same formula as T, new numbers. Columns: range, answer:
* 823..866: 2.32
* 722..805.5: 1.81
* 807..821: 1.99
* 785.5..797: 1.75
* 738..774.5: 1.88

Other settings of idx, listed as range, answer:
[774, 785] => 2.109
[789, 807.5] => 1.815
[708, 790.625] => 2.117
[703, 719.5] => 2.24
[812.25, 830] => 2.301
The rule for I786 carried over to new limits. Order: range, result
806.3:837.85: 2.15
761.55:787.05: 2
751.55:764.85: 1.92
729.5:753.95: 1.8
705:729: 1.91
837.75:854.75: 2.33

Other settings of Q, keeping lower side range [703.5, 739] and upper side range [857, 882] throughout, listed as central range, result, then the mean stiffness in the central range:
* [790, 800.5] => 2.05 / 1.49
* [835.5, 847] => -3.43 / 2.37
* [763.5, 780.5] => -1.16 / 1.99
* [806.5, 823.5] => -1.45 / 2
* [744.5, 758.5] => 0.19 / 1.85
